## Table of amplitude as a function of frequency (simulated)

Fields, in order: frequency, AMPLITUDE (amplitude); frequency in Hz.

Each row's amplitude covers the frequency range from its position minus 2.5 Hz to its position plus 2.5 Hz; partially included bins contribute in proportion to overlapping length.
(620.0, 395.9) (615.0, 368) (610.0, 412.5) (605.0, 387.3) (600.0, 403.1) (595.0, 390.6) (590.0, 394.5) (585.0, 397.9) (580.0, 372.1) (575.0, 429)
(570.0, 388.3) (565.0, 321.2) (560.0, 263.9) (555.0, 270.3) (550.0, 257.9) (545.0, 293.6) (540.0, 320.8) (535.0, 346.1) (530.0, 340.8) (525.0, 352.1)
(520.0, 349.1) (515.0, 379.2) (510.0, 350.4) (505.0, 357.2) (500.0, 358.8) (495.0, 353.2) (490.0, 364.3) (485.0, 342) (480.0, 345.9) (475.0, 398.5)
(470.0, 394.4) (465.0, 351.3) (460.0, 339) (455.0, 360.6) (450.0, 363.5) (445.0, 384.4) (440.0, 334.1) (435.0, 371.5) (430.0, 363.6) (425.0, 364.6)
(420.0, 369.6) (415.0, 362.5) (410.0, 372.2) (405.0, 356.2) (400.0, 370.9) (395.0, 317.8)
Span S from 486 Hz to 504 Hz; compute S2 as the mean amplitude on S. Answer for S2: 357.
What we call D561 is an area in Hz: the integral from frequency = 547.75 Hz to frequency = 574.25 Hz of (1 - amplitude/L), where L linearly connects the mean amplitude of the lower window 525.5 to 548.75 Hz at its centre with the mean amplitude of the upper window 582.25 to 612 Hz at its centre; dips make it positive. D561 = 3.39 Hz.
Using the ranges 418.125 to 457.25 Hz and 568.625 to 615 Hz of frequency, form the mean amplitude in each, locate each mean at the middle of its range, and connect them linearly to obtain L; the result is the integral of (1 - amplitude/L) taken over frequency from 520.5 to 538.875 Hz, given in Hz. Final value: 1.8 Hz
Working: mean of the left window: 364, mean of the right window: 396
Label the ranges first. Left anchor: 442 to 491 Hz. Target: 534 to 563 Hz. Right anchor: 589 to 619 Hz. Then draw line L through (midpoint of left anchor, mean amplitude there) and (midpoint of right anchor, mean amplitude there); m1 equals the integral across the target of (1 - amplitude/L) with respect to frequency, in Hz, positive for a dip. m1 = 6.9 Hz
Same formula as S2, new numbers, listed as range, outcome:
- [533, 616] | 354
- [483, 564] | 331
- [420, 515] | 362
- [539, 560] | 281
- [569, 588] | 397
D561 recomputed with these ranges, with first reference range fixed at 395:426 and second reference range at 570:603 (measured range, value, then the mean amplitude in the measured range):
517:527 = 0.8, 352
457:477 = 0.2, 370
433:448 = 0.2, 363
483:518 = 2.0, 358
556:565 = 2.5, 281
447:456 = 0.2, 364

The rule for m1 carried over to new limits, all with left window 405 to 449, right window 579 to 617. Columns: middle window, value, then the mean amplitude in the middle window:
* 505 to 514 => 0.5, 357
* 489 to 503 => 0.7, 358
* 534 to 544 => 1.5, 326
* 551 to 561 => 3.1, 266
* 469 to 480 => -0.4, 385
